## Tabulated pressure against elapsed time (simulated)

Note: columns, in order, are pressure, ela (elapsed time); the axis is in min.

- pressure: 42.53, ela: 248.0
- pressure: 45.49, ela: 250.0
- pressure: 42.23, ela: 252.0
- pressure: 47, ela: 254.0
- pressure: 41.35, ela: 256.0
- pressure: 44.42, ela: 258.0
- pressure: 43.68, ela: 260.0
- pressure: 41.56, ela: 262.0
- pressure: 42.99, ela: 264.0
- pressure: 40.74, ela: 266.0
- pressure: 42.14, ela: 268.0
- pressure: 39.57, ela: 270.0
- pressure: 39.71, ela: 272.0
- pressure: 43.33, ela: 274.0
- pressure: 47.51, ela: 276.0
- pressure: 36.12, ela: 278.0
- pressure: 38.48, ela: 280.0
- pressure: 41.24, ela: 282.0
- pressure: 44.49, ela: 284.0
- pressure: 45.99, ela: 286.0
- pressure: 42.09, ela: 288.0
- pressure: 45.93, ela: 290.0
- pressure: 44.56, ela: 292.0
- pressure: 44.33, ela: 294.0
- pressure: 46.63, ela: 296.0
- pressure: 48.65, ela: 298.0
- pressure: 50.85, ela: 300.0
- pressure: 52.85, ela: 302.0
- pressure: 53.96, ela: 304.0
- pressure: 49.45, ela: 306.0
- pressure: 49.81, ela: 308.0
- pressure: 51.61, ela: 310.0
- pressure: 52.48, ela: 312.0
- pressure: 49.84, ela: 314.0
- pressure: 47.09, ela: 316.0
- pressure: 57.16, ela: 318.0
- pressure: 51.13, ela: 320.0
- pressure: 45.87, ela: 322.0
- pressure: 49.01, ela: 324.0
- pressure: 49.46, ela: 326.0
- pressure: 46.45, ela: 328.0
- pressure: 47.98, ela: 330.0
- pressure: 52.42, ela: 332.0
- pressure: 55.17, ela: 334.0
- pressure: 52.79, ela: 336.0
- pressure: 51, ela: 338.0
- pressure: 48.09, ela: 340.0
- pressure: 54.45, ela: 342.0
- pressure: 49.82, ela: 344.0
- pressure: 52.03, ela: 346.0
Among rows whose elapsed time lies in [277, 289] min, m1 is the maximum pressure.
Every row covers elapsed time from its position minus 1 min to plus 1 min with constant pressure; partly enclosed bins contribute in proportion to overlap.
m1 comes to 45.99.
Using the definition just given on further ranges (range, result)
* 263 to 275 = 43.33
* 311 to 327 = 57.16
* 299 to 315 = 53.96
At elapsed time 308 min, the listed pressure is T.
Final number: 49.81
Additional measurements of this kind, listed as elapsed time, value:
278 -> 36.12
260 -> 43.68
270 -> 39.57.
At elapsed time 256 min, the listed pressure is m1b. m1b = 41.35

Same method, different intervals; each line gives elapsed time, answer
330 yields 47.98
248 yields 42.53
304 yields 53.96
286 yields 45.99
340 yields 48.09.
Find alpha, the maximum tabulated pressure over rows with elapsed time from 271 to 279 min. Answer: 47.51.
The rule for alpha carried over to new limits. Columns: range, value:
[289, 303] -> 52.85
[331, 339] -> 55.17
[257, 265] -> 44.42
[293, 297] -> 46.63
